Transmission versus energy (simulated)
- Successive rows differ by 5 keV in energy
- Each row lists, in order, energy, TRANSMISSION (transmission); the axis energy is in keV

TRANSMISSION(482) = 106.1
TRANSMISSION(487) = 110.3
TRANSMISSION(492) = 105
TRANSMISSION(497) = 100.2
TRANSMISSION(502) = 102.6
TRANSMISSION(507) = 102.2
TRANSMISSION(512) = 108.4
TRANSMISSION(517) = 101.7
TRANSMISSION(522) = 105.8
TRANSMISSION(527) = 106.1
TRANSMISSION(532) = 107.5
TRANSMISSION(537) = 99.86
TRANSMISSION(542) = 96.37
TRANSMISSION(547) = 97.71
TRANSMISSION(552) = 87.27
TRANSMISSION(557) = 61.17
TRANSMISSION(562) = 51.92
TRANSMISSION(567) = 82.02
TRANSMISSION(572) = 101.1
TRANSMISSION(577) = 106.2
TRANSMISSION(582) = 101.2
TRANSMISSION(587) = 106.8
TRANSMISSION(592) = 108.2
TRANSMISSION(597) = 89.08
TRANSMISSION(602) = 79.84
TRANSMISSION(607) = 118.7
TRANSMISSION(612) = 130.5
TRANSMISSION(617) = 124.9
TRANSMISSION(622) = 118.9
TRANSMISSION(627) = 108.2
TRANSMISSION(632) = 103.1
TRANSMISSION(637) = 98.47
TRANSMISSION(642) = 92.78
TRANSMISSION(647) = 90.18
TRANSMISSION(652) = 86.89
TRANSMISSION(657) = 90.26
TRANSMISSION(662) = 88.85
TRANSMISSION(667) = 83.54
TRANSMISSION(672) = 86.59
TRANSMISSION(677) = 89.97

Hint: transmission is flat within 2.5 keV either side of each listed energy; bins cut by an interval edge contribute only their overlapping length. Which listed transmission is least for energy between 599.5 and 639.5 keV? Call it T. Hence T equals 79.84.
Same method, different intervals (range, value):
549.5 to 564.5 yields 51.92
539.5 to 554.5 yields 87.27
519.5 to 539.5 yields 99.86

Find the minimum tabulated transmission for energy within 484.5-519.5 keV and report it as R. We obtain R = 100.2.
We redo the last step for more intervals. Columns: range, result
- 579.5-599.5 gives 89.08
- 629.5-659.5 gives 86.89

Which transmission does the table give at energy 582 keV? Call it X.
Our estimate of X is 101.2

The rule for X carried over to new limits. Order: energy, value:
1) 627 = 108.2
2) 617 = 124.9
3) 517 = 101.7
